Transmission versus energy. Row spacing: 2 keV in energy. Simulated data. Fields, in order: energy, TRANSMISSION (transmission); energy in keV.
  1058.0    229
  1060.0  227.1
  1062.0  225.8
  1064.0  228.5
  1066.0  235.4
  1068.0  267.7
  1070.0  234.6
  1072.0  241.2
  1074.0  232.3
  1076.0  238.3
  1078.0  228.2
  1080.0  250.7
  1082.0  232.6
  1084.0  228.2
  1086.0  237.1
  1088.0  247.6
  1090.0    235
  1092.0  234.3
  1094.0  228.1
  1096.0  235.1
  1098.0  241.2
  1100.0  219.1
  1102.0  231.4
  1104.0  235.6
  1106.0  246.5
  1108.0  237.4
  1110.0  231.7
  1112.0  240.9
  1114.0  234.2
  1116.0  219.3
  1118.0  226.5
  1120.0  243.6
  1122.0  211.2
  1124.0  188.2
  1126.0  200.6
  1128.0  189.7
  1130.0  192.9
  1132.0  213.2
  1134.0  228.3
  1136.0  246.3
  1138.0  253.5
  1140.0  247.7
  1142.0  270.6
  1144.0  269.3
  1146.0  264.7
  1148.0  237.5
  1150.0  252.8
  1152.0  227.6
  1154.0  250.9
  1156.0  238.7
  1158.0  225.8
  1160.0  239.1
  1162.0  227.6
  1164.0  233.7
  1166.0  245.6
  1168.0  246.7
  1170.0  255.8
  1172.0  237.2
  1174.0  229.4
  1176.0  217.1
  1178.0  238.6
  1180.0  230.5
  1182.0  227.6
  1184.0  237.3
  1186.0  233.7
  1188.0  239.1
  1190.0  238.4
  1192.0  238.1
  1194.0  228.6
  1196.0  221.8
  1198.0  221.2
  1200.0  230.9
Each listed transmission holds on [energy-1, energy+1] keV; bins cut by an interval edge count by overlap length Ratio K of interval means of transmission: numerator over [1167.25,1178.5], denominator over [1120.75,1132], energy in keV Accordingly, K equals 1.19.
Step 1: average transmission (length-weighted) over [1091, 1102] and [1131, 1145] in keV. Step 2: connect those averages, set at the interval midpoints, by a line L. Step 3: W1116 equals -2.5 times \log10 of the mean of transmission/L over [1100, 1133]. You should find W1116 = 0.08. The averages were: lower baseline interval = 232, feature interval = 221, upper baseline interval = 247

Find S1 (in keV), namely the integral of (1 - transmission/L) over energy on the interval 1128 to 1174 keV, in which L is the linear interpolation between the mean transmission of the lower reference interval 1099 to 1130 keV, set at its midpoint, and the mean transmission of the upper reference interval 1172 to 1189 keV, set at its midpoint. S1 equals -2.4 keV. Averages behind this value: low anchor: 223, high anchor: 232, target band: 240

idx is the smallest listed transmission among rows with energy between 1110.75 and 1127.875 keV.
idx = 188.2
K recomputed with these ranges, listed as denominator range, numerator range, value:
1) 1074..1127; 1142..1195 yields 1.04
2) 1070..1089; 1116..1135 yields 0.89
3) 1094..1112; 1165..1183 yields 1.01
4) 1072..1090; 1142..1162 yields 1.04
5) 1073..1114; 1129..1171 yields 1.02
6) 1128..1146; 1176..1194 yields 0.98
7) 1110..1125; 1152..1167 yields 1.06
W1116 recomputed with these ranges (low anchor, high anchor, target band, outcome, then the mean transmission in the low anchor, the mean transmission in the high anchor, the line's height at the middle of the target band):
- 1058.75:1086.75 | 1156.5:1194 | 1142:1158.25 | -0.06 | 236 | 235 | 236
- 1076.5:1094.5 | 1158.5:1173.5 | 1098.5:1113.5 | 0.01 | 236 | 240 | 237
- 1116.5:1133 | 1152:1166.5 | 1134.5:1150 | -0.15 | 209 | 236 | 223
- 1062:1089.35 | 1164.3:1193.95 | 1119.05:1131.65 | 0.16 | 238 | 236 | 237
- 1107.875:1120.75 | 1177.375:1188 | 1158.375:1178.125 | -0.01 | 233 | 234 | 234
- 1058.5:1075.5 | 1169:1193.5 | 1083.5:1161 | 0.01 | 236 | 235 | 236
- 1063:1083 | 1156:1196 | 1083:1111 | 0.01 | 239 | 235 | 238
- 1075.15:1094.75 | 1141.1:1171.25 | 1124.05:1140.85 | 0.11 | 236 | 246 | 242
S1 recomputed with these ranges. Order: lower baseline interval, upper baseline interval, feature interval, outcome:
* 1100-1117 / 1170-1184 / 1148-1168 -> -0.5 keV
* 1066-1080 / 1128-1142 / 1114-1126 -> 0.8 keV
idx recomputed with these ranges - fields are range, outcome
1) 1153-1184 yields 217.1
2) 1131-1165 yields 213.2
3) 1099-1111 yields 219.1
